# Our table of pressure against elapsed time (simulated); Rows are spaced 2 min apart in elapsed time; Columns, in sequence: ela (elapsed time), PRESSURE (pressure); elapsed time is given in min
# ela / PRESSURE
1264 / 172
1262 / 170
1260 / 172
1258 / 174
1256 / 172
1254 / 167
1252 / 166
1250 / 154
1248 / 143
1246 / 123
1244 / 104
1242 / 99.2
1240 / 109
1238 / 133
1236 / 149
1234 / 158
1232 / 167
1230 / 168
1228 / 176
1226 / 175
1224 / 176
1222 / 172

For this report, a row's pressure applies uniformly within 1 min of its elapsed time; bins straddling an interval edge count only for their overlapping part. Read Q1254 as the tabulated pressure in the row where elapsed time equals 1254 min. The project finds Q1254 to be 167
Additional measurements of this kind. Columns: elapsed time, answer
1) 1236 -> 149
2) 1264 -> 172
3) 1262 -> 170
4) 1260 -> 172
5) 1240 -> 109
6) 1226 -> 175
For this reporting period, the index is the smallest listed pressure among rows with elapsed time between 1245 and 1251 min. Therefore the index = 123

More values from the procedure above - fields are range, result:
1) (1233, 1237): 149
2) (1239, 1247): 99.2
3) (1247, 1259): 143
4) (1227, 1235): 158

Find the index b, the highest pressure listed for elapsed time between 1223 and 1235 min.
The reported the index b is 176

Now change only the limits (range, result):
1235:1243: 149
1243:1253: 166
